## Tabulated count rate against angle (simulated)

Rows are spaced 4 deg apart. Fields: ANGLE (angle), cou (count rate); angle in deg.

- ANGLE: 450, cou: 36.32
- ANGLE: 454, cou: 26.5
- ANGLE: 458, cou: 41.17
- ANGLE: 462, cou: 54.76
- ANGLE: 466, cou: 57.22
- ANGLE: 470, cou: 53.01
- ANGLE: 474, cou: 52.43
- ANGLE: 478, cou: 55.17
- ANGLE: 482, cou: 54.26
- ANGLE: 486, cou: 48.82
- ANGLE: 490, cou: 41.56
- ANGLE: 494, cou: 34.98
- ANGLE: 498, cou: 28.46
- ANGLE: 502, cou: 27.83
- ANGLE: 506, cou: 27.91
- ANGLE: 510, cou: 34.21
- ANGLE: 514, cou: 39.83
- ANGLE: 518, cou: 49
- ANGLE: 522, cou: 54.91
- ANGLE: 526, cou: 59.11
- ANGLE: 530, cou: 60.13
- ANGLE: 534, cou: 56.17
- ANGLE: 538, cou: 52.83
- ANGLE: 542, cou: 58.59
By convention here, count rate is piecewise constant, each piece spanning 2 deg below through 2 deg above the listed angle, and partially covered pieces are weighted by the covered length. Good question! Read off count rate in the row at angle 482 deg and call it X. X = 54.26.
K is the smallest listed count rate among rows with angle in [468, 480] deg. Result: 52.43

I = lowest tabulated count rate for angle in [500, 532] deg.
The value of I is 27.83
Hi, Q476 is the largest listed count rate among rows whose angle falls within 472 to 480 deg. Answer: 55.17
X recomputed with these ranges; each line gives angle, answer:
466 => 57.22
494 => 34.98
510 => 34.21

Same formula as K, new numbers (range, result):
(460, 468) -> 54.76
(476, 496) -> 34.98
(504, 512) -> 27.91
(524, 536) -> 56.17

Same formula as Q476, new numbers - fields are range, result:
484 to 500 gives 48.82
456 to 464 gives 54.76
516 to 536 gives 60.13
